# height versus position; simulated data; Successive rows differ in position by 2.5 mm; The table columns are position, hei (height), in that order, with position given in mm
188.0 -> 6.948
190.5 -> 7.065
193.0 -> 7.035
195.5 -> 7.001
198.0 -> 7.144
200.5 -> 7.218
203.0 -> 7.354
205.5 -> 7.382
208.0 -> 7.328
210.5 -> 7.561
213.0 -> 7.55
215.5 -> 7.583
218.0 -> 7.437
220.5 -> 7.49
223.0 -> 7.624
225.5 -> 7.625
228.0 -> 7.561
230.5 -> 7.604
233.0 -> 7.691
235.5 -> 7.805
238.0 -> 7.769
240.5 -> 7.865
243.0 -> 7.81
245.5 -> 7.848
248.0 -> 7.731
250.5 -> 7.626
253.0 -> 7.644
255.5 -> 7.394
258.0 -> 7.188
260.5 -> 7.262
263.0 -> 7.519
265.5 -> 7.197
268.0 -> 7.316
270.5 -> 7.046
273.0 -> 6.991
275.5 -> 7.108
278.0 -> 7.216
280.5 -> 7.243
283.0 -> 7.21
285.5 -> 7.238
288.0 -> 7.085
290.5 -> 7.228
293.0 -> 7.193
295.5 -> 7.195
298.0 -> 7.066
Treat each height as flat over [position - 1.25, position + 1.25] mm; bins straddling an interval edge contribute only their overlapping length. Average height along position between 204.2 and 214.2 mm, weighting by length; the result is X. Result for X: 7.45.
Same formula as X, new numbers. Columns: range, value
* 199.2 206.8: 7.32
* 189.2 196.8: 7.03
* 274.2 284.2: 7.19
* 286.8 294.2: 7.17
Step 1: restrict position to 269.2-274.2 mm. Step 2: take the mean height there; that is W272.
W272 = 7.02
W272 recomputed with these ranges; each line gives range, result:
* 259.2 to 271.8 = 7.27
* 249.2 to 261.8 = 7.42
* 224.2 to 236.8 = 7.66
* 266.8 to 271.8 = 7.18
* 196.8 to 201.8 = 7.18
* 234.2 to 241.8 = 7.81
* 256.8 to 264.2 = 7.32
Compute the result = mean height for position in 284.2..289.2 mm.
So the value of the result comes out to 7.16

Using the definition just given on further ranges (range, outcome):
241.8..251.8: 7.75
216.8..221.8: 7.47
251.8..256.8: 7.51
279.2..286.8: 7.23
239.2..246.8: 7.84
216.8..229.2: 7.55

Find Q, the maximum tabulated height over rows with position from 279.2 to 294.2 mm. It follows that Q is 7.243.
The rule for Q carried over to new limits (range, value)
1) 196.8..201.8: 7.218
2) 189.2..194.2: 7.065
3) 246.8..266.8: 7.731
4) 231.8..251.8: 7.865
